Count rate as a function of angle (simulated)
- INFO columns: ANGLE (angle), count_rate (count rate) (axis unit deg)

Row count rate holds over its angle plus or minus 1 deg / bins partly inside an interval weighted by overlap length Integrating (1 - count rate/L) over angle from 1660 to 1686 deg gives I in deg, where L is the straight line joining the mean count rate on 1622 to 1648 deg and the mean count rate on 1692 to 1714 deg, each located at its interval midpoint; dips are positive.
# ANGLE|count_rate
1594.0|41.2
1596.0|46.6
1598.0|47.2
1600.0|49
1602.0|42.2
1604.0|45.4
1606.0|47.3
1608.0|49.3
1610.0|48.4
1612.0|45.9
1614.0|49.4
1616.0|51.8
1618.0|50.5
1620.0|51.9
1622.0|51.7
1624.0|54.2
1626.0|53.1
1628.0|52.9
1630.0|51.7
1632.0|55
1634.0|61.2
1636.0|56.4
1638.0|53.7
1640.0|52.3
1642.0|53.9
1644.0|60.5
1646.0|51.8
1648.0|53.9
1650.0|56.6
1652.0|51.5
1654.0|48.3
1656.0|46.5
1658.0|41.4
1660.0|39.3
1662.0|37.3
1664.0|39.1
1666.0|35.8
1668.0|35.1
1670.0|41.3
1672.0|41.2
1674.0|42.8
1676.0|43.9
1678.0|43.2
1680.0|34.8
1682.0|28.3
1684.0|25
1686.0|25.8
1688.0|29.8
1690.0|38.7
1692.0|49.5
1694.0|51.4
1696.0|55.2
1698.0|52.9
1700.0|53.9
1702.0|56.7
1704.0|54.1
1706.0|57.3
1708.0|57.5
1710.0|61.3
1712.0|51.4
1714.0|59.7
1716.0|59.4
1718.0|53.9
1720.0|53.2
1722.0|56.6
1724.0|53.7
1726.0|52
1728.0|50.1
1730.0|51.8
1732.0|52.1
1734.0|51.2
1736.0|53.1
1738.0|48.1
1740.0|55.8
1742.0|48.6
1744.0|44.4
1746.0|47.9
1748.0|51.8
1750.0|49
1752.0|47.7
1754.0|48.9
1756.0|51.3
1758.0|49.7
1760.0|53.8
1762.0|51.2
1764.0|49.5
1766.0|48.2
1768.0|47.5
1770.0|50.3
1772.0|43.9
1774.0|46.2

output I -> 8.5 deg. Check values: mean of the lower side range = 54.6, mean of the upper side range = 55.1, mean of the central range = 37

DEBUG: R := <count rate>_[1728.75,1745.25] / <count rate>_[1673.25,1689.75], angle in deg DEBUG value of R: 1.48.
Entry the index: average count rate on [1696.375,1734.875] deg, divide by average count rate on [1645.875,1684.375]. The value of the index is 1.31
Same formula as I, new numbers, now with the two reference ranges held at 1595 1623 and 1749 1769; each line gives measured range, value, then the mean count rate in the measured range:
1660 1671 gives 2.5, 37.9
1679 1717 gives 1.3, 47.5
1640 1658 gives -1.3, 52.2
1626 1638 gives -1.6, 55.1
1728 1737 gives -0.4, 51.8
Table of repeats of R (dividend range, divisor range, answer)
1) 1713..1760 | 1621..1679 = 1.07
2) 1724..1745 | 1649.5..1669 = 1.19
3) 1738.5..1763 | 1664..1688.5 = 1.39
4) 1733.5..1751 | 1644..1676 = 1.12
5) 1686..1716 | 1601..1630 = 1.04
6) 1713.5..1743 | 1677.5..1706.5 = 1.22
